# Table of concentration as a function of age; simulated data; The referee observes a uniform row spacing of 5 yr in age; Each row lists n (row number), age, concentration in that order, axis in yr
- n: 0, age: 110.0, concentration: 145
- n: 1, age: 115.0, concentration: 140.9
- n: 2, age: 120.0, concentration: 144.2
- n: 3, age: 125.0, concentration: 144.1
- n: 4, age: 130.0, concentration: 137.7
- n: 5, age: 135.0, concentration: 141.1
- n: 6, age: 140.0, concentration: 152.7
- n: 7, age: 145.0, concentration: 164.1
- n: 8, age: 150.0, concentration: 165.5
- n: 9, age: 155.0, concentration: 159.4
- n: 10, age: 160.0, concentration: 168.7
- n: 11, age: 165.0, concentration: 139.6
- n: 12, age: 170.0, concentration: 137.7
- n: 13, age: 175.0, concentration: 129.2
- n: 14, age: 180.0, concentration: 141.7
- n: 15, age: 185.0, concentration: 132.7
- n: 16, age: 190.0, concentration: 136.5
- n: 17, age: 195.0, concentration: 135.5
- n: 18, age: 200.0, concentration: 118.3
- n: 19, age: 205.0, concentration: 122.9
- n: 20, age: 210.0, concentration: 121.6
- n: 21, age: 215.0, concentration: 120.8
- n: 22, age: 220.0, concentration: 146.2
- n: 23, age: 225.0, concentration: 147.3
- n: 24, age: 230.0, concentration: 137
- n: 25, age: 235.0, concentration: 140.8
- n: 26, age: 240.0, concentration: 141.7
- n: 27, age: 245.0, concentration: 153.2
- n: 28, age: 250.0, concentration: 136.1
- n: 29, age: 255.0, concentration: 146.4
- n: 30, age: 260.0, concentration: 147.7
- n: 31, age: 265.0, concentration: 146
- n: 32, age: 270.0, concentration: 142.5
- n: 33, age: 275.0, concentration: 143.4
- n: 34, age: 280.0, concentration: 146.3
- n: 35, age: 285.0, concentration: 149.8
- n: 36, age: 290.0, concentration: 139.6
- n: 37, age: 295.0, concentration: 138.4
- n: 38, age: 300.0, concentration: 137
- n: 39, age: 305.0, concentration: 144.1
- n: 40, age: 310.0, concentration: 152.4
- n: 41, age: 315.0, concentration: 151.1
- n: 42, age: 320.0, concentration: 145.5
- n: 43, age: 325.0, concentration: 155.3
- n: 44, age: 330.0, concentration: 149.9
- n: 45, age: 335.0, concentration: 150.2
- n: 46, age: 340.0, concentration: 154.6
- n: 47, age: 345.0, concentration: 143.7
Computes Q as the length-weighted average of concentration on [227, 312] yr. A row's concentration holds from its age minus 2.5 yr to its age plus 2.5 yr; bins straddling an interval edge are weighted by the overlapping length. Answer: 144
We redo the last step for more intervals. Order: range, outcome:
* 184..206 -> 129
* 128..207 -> 143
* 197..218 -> 122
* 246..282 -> 144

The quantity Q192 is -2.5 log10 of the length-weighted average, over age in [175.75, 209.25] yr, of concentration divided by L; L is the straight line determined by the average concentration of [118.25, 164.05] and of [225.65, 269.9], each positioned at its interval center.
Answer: 0.14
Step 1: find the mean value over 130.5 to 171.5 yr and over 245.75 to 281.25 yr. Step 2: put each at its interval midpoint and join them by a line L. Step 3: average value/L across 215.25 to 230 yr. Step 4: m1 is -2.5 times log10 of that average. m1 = 0.05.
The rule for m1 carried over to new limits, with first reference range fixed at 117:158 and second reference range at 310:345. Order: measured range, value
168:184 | 0.116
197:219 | 0.223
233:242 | 0.072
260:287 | 0.037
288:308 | 0.080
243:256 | 0.045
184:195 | 0.121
